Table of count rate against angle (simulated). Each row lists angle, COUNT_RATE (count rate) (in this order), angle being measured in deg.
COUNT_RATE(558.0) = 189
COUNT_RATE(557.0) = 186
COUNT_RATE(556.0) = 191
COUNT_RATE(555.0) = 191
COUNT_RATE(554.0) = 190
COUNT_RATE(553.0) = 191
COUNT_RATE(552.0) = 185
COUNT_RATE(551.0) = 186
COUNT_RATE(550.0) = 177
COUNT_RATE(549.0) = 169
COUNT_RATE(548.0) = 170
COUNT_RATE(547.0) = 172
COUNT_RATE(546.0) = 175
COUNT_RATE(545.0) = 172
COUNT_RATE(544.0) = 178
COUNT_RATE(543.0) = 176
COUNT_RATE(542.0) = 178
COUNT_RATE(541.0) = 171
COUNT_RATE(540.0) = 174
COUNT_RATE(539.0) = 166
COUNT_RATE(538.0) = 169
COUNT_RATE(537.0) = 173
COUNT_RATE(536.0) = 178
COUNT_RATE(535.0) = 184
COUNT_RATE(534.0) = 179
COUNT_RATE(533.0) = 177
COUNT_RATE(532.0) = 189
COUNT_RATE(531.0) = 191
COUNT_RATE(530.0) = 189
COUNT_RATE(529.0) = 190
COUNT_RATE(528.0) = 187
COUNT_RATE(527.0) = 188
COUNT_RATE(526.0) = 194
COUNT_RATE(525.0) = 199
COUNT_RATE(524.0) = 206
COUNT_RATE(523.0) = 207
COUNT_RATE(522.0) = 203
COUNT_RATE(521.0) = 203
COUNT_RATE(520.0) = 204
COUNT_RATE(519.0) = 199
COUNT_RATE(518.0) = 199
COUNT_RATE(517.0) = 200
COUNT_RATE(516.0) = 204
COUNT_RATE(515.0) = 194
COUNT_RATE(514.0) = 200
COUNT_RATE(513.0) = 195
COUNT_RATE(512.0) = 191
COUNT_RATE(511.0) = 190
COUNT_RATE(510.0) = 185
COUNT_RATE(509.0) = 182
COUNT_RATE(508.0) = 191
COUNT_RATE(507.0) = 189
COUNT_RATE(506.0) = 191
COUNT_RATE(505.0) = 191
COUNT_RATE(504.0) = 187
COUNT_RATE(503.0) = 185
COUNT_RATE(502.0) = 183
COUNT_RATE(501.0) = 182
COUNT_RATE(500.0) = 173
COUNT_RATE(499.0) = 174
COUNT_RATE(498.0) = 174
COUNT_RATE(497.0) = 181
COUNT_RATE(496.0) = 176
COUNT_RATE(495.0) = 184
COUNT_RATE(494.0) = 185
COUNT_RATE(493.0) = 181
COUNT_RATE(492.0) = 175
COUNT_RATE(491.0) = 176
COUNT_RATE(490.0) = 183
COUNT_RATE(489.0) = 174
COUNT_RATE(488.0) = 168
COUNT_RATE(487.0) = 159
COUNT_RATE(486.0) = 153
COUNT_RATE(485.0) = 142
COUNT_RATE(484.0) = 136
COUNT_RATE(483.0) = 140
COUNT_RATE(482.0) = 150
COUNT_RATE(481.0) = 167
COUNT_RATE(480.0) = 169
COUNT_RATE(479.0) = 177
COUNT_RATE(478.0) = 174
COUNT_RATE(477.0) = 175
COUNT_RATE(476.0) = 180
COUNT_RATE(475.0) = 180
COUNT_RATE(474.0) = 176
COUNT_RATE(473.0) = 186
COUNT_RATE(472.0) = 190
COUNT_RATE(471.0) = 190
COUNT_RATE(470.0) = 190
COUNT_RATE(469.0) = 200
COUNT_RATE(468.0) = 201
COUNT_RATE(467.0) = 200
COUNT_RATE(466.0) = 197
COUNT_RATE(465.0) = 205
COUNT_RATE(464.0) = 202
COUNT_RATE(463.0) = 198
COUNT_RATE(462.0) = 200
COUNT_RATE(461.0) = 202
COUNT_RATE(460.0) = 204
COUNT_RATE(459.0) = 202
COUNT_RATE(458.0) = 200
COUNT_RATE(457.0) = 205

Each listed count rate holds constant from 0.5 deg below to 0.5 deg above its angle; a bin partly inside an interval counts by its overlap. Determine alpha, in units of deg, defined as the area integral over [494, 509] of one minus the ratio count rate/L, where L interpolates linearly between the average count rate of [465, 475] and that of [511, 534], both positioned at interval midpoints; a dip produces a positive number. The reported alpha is 0.9 deg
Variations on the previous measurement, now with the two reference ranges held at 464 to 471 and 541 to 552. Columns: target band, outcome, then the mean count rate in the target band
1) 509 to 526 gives -1.3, 198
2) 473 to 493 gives 2.8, 167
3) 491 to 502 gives 0.7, 179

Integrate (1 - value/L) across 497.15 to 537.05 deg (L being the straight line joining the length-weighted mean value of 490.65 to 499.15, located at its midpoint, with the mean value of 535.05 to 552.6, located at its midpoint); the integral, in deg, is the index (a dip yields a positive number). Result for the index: -3.0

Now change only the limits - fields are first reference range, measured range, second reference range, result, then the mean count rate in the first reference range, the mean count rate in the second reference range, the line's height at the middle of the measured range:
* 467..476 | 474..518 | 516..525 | 4.04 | 189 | 202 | 196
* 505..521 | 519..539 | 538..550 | -0.68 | 194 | 173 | 183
